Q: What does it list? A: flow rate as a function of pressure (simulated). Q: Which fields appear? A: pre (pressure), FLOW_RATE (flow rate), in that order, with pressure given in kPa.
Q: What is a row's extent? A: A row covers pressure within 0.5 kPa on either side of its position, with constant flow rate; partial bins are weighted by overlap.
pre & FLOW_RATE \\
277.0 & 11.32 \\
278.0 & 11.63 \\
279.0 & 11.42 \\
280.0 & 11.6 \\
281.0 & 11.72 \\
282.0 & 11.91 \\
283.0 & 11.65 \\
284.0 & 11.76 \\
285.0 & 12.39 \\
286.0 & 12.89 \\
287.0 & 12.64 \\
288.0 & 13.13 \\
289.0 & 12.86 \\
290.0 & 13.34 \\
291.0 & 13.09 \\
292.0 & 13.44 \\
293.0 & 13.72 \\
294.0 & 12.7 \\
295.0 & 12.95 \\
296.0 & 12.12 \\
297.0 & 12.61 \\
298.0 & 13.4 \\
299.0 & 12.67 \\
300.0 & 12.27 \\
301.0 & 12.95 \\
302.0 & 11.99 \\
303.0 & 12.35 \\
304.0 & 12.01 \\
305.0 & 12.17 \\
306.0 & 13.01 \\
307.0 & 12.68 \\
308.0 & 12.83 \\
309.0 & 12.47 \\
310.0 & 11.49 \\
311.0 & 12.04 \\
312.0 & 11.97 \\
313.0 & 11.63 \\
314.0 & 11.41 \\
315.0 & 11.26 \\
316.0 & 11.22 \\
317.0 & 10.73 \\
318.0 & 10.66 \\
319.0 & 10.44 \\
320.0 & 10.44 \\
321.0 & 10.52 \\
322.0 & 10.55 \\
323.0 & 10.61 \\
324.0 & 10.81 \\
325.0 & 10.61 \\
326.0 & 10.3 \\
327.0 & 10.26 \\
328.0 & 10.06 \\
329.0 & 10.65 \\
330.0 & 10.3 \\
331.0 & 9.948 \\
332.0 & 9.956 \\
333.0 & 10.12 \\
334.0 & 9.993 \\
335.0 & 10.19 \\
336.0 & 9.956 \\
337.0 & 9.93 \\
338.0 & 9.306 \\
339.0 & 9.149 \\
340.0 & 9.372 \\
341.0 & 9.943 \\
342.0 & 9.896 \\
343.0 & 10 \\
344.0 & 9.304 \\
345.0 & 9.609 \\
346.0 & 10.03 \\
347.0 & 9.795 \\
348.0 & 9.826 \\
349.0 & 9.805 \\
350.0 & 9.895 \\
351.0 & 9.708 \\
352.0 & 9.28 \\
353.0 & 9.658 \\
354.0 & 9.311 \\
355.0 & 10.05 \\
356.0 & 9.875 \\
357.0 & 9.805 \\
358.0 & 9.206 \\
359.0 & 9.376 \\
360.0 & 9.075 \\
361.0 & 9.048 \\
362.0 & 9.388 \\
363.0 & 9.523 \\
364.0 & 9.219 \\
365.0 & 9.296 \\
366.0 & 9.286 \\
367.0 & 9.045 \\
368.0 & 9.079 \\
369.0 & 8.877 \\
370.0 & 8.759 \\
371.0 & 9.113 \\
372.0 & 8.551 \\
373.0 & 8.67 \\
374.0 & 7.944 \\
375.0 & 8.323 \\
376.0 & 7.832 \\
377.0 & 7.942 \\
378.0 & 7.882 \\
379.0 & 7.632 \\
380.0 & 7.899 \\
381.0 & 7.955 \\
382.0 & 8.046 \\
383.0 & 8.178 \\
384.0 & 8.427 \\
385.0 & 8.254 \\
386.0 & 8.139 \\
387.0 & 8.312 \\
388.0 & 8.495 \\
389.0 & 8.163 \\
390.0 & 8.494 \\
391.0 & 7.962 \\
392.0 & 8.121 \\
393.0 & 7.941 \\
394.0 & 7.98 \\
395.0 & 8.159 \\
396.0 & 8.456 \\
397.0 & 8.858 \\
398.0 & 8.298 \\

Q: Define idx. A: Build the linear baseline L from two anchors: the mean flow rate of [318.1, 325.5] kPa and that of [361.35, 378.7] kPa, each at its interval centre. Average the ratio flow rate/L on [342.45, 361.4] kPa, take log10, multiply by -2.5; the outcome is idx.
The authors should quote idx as -0.02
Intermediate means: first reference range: 10.6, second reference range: 8.74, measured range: 9.62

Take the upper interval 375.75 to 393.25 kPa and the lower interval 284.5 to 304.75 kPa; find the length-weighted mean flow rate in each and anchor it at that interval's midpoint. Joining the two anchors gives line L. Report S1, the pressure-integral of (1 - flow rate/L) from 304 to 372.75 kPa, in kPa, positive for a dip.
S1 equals 2.0 kPa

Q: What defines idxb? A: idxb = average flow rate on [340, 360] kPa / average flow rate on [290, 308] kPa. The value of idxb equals 0.76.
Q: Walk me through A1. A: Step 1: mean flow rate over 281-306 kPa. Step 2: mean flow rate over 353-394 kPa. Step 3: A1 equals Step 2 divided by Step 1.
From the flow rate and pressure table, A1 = 0.7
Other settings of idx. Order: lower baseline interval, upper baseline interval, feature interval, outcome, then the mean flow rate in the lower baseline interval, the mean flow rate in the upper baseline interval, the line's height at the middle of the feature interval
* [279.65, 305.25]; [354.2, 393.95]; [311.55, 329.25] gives 0.04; 12.6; 8.64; 11.2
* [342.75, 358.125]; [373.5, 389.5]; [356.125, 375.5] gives -0.02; 9.7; 8.09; 8.9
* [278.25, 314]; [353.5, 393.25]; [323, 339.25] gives 0.06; 12.4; 8.67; 10.7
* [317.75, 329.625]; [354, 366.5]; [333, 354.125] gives 0.02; 10.5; 9.42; 9.91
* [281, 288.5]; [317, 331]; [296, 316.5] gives -0.09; 12.3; 10.5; 11.3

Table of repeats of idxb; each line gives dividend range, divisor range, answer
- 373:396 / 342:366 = 0.85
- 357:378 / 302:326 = 0.77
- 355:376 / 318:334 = 0.87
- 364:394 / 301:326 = 0.73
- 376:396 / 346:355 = 0.84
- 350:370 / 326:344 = 0.94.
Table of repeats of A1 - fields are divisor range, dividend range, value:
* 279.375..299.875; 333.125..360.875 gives 0.77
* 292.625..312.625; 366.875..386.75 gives 0.66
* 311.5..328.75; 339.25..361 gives 0.89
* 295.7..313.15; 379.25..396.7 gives 0.66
